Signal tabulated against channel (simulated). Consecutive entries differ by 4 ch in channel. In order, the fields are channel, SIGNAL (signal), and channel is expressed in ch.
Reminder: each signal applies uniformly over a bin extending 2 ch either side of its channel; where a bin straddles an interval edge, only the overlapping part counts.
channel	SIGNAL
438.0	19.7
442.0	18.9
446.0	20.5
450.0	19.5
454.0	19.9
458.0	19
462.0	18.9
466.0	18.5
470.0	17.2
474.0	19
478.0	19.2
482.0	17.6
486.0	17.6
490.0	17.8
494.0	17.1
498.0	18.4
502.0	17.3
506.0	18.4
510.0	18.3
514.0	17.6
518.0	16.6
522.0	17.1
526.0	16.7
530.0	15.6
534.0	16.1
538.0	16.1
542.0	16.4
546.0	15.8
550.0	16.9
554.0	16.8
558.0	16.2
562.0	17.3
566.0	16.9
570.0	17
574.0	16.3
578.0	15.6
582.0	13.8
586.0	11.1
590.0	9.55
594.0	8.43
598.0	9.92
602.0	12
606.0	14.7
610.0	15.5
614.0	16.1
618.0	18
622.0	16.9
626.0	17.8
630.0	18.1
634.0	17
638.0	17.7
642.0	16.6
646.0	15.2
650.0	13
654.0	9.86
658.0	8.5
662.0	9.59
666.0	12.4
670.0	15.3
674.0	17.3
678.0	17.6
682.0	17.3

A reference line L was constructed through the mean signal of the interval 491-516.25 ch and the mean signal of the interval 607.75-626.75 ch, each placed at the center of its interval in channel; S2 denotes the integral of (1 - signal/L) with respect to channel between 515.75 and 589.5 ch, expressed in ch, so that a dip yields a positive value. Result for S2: 6.3 ch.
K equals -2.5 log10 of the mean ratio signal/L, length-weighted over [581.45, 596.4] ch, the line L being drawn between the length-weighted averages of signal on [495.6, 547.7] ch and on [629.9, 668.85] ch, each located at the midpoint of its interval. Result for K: 0.41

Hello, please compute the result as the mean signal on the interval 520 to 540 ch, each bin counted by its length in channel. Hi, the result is 16.3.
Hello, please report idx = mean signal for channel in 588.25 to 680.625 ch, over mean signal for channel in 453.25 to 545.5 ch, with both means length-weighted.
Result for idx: 0.8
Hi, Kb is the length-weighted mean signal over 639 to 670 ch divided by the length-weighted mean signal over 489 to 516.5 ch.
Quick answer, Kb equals 0.70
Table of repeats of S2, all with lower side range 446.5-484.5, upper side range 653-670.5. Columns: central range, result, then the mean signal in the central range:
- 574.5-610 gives 3.60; 12.3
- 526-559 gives -1.26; 16.3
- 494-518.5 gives -0.90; 17.8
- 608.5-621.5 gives -3.97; 16.6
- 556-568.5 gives -1.62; 16.8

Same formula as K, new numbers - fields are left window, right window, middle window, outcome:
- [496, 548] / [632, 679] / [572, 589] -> 0.13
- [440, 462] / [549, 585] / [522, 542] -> 0.06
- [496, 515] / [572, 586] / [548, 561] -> -0.06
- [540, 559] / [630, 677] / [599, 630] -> -0.06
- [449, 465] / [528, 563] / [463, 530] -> 0.01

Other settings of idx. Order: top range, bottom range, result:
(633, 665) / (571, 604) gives 1.09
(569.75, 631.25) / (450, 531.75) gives 0.80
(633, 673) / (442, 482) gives 0.71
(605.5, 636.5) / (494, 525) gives 0.96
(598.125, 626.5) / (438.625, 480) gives 0.81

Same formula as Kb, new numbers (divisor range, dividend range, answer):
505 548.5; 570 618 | 0.80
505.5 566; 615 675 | 0.89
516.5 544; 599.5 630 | 0.97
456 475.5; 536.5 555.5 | 0.89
